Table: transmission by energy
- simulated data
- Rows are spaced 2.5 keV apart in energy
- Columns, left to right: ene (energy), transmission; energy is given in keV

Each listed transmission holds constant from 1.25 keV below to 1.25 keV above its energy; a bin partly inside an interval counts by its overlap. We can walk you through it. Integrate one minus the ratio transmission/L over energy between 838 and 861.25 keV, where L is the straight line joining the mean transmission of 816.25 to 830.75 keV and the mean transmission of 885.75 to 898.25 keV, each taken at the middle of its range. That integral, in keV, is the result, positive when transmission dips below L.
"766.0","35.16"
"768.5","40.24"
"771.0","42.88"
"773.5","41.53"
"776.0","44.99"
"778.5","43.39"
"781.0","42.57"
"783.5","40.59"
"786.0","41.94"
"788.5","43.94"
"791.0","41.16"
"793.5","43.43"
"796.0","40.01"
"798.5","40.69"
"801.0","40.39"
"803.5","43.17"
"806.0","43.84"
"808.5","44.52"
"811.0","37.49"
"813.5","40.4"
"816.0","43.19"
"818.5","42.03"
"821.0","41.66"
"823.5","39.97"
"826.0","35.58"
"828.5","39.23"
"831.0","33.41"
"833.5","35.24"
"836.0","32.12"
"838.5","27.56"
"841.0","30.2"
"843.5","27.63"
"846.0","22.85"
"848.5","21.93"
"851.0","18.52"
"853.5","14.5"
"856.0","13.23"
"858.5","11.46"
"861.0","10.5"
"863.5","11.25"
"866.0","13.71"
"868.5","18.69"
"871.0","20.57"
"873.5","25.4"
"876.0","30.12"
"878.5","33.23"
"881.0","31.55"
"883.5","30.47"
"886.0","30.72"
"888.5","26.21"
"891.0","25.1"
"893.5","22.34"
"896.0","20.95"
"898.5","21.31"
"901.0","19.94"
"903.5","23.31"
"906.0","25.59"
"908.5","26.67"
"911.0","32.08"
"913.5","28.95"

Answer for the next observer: 9.6 keV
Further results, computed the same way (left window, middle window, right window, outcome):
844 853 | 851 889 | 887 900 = 1.8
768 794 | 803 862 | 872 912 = 7.5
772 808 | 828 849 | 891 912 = 2.7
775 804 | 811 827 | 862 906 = -1.7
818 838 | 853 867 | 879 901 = 8.5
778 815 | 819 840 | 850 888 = -2.1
